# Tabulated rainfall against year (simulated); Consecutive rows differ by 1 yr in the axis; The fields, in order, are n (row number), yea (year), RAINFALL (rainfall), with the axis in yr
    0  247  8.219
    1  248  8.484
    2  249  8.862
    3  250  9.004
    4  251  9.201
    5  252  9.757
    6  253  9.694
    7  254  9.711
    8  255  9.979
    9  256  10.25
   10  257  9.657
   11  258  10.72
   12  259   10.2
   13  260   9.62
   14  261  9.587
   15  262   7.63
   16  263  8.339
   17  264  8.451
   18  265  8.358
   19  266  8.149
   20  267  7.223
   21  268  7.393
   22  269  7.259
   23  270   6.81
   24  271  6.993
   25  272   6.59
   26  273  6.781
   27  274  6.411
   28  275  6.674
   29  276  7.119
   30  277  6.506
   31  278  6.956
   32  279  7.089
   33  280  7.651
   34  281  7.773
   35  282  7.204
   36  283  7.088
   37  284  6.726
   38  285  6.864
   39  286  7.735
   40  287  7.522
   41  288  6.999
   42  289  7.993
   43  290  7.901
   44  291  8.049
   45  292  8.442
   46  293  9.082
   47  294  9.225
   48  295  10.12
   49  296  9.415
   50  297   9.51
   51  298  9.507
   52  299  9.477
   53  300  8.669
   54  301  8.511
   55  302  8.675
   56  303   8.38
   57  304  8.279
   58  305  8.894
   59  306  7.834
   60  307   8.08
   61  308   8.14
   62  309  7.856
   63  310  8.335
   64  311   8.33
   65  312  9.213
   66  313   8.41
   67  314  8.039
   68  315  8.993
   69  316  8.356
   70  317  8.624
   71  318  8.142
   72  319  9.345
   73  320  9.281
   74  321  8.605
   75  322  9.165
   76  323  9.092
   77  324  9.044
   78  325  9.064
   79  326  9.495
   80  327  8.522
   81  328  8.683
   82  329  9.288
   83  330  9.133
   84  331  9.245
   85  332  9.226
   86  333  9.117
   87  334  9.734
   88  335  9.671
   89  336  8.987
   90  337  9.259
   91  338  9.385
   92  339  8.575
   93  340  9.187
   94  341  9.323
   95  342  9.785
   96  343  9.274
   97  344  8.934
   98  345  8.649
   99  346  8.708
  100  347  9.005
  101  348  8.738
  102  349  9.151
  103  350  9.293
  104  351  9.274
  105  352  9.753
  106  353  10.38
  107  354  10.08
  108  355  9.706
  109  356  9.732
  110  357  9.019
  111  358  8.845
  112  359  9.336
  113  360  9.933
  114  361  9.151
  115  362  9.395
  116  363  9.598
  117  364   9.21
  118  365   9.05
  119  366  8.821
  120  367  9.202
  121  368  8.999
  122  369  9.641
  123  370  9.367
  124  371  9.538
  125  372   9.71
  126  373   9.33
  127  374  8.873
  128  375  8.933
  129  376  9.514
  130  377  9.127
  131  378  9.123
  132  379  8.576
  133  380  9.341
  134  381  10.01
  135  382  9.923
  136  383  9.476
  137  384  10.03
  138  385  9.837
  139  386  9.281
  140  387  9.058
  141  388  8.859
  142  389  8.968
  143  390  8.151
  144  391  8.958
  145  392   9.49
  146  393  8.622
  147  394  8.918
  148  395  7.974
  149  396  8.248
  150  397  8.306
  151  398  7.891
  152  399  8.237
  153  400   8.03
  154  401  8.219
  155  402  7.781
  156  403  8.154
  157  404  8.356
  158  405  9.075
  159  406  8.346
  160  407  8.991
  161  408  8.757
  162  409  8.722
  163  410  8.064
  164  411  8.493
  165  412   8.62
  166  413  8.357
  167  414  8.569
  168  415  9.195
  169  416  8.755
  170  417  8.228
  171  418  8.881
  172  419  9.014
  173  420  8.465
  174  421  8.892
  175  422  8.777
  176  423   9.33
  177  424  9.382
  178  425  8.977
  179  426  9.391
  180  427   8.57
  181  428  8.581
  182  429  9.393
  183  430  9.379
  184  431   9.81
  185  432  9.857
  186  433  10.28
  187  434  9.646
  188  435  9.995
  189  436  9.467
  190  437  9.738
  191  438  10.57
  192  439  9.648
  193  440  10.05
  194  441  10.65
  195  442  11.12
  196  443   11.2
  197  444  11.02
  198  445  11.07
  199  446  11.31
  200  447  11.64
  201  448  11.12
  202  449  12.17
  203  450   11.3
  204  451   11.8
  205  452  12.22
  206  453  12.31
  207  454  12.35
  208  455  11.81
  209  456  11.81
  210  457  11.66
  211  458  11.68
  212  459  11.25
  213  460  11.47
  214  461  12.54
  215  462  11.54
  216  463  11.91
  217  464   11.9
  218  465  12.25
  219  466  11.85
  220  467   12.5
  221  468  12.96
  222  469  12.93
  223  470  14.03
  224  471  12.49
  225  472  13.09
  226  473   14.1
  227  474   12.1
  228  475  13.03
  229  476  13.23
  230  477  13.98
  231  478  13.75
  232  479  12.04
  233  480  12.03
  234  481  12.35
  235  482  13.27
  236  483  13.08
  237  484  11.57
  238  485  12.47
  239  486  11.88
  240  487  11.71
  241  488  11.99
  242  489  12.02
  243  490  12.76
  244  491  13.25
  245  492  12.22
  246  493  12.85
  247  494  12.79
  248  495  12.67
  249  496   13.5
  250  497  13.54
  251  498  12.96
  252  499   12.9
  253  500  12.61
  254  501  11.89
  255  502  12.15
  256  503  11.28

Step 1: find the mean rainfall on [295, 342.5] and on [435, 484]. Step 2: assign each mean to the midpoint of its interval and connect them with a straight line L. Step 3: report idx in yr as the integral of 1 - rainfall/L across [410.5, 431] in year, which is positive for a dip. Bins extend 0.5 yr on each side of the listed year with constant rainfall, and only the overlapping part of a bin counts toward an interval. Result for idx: 4.1 yr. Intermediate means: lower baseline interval 8.9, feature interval 8.89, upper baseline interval 11.9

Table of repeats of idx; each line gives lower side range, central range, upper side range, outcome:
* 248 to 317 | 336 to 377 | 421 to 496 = 1.6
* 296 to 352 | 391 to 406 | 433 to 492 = 3.0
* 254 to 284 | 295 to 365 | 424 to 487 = 0.5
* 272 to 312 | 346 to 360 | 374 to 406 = -1.4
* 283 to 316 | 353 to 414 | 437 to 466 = 6.4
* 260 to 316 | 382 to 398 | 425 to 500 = 1.9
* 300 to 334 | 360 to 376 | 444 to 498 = 1.0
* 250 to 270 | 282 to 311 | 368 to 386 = 2.5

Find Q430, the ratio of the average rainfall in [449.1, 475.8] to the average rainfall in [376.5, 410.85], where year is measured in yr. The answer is 1.4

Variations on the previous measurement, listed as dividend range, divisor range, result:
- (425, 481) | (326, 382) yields 1.23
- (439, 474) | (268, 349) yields 1.41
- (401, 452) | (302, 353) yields 1.07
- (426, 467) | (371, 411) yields 1.24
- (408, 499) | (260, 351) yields 1.33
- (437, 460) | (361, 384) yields 1.21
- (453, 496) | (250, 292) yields 1.55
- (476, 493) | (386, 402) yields 1.47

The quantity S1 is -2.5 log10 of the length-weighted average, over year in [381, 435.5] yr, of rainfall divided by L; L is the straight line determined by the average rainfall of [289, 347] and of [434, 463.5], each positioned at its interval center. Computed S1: 0.18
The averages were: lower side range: 8.88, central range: 8.89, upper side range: 11.2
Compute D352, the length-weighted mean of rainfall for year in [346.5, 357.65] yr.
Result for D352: 9.46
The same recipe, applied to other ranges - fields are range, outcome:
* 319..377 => 9.25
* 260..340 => 8.32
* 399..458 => 9.75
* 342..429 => 9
